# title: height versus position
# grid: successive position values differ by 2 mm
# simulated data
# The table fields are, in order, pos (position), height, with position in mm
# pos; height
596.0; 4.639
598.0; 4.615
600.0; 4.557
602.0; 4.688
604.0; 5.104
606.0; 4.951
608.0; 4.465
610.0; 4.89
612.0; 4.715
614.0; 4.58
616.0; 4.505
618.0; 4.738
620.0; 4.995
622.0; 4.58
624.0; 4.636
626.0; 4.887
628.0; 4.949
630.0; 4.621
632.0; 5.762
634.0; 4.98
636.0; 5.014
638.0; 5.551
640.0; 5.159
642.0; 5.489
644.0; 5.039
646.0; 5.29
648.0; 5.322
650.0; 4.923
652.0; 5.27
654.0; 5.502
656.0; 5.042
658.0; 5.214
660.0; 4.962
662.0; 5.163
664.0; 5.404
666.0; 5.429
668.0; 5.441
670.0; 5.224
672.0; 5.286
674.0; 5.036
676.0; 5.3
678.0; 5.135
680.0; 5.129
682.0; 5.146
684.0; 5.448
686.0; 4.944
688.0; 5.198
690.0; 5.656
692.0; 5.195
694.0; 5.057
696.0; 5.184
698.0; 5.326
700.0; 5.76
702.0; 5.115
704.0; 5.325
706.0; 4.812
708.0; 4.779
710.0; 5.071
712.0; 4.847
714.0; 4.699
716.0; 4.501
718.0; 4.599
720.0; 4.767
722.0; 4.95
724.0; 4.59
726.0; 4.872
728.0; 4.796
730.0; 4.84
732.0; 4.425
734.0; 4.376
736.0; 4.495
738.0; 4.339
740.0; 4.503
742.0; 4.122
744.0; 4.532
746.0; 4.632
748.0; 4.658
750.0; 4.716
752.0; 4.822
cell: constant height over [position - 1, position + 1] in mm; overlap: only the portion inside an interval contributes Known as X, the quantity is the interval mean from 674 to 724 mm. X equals 5.07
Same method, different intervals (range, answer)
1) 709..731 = 4.78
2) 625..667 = 5.19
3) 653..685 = 5.24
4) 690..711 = 5.19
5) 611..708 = 5.13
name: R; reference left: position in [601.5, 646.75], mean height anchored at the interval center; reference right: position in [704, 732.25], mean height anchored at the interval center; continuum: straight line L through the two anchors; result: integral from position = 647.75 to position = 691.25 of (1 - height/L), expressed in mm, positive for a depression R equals -3.31 mm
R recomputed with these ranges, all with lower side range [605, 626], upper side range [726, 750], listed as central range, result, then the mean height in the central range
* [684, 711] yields -3.5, 5.2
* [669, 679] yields -1.2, 5.2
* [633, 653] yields -2.3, 5.2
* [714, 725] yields -0.3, 4.68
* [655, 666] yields -1.3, 5.18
